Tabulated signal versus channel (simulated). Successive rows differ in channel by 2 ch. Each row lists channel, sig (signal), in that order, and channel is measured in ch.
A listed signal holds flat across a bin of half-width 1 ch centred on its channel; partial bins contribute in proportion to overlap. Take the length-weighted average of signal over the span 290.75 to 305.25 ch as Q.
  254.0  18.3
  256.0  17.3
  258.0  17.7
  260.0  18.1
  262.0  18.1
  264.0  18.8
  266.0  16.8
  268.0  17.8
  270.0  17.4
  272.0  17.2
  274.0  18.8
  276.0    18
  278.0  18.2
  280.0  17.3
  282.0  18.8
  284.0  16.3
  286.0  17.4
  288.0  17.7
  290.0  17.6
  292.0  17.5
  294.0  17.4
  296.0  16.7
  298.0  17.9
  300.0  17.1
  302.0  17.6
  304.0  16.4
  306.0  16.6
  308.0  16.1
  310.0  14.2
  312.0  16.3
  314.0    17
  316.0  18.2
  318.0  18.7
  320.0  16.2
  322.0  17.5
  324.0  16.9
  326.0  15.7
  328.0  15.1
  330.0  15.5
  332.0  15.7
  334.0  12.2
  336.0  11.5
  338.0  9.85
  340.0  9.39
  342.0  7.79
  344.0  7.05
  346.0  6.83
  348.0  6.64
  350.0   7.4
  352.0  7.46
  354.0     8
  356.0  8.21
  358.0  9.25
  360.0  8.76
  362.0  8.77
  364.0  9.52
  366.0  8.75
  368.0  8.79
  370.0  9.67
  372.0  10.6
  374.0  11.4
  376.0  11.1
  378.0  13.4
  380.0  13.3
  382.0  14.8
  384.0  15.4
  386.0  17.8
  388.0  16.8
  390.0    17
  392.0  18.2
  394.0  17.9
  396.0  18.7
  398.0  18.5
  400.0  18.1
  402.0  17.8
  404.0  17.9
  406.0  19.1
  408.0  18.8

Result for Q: 17.2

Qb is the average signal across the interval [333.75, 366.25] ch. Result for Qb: 8.59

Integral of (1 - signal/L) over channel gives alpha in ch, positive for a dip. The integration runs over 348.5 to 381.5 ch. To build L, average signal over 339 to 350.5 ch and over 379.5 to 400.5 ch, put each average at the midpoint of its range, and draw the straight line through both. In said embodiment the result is 5.9 ch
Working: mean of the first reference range 7.52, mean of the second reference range 17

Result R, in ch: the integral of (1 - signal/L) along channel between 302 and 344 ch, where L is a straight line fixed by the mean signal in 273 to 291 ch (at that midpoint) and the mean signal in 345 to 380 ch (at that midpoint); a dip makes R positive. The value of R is -3.7 ch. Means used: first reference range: 17.8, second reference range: 9.21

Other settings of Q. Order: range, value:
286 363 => 13.6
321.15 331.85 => 16.1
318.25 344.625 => 13.4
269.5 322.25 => 17.3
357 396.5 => 12.9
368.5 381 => 11.5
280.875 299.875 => 17.5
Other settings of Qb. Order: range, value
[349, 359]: 8.06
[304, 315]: 16.1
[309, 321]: 16.8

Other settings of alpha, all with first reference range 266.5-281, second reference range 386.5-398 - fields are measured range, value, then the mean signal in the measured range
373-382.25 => 2.68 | 12.6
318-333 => 1.29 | 16.3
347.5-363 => 8.44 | 8.11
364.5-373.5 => 4.16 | 9.56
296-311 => 1.03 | 16.6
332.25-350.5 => 8.95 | 9.06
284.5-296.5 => 0.28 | 17.4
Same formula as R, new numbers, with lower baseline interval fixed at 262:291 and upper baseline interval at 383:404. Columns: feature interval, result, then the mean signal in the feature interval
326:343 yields 5.1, 12.3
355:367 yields 6.0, 8.88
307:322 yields 0.8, 16.7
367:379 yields 4.6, 10.8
